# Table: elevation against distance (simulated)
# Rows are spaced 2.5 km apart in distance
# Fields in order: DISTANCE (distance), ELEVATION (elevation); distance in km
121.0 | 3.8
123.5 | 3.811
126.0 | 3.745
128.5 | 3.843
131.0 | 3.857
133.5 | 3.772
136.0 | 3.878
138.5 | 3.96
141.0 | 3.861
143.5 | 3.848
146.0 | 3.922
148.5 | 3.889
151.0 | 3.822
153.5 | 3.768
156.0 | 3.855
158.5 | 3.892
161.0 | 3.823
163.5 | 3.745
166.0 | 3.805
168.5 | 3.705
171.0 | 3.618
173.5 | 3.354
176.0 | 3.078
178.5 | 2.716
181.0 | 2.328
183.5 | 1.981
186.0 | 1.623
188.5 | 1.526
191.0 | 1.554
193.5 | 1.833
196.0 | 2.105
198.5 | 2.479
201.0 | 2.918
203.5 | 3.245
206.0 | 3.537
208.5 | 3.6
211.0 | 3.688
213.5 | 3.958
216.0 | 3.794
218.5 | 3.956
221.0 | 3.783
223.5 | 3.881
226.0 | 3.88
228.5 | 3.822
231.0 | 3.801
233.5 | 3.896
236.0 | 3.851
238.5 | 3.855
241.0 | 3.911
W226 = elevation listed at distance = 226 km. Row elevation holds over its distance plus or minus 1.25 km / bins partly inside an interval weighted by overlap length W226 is 3.88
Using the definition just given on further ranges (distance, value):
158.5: 3.892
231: 3.801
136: 3.878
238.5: 3.855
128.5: 3.843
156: 3.855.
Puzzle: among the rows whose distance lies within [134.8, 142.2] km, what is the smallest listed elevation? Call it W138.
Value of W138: 3.861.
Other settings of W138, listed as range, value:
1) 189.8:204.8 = 1.554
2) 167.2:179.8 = 2.716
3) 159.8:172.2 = 3.618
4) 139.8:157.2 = 3.768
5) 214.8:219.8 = 3.794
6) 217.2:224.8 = 3.783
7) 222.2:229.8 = 3.822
